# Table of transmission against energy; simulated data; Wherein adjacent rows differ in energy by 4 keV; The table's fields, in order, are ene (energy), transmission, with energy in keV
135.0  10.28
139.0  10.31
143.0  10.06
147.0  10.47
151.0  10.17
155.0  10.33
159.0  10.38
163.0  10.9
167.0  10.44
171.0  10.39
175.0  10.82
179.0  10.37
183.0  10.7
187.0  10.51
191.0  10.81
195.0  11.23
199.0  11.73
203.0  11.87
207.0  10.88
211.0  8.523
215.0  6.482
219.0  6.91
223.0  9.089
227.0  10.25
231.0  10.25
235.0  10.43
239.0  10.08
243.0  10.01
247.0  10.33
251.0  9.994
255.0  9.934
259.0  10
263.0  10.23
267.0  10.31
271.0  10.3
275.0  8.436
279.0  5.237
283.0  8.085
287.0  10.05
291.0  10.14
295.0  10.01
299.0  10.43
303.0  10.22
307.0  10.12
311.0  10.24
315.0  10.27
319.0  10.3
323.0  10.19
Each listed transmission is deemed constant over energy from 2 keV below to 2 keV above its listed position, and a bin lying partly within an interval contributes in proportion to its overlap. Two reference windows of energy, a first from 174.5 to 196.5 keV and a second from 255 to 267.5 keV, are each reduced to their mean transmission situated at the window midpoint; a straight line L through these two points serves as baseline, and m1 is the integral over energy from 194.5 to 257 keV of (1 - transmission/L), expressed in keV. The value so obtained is 3.4 keV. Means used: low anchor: 10.7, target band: 9.84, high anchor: 10.1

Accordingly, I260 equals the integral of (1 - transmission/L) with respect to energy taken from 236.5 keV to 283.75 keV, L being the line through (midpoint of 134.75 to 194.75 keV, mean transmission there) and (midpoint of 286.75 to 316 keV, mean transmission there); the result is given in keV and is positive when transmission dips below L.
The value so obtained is 3.79 keV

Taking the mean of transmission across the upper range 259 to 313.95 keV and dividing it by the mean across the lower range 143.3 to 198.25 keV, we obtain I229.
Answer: 0.9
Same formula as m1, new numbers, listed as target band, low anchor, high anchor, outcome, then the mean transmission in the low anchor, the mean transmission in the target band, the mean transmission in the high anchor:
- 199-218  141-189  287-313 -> 1.52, 10.5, 9.55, 10.2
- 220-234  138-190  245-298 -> 0.27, 10.5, 9.69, 9.48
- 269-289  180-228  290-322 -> 3.39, 9.92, 8.42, 10.2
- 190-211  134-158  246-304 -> -2.30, 10.3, 11.1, 9.56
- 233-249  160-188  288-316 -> 0.26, 10.6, 10.2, 10.2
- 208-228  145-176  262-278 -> 3.38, 10.5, 8.28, 9.51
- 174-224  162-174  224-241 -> 1.91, 10.6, 10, 10.2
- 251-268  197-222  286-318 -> -0.47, 9.39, 10.1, 10.2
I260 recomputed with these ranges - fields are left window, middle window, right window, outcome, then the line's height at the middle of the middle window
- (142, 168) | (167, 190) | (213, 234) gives -1.75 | 9.81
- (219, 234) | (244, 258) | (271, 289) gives -1.82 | 8.91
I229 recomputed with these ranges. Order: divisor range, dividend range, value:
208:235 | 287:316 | 1.16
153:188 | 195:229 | 0.91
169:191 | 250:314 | 0.91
